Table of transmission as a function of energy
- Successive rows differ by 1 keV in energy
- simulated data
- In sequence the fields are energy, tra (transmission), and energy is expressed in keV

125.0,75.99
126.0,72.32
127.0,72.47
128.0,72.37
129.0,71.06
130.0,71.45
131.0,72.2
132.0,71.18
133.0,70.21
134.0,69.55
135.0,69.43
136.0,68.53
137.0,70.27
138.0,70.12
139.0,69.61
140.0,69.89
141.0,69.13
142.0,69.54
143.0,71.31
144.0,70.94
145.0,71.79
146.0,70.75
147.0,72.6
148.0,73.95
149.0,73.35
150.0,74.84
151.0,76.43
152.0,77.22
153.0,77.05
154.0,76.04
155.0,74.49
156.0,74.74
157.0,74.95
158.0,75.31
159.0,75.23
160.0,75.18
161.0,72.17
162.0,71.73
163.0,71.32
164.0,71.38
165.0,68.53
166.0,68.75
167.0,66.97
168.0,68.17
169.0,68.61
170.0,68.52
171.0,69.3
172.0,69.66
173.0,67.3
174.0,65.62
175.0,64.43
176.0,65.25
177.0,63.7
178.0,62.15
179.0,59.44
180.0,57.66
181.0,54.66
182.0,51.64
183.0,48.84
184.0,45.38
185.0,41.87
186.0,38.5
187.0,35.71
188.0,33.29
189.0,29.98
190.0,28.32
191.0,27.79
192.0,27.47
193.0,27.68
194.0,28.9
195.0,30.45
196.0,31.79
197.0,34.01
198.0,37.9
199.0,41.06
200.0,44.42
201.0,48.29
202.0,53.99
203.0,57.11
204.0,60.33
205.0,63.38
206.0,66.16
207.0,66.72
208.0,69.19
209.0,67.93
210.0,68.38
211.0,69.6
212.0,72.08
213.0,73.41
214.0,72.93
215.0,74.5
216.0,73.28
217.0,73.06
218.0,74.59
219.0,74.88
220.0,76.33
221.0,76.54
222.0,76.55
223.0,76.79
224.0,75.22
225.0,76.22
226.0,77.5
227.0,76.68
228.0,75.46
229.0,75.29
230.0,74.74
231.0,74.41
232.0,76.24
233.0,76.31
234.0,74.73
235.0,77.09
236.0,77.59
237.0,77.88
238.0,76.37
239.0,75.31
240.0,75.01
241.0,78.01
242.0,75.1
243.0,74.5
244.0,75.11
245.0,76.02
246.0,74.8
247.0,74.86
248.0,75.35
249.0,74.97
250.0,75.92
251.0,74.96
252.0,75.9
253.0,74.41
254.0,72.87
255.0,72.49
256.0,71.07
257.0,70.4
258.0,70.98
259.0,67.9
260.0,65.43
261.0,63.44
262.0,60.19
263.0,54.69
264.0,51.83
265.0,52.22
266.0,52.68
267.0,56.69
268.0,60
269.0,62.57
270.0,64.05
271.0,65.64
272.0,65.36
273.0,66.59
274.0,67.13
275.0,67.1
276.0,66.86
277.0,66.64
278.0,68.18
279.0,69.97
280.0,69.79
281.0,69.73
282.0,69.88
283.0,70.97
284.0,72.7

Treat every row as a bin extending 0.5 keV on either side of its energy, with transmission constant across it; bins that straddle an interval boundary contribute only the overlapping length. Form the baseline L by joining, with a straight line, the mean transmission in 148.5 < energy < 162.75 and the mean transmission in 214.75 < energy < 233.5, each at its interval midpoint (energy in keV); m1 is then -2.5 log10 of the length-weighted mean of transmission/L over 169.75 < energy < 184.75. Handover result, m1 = 0.23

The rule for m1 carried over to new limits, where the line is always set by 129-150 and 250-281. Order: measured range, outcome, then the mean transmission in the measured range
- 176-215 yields 0.34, 50.3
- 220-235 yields -0.13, 76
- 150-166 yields -0.06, 74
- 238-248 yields -0.13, 75.5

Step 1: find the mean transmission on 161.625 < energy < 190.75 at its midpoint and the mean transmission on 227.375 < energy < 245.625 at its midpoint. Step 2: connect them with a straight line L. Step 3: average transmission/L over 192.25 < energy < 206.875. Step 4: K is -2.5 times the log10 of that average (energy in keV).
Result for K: 0.40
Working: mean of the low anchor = 57.5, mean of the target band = 44.9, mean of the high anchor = 75.8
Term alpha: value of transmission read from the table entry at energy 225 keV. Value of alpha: 76.22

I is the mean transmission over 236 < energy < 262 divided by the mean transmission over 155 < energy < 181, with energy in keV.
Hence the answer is 1.07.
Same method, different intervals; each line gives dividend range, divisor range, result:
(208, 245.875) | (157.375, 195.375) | 1.34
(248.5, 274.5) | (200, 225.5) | 0.95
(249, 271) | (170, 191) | 1.25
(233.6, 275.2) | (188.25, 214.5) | 1.39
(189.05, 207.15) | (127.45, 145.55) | 0.60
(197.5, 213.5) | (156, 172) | 0.84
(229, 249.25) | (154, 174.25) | 1.07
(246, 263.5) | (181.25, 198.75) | 1.98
